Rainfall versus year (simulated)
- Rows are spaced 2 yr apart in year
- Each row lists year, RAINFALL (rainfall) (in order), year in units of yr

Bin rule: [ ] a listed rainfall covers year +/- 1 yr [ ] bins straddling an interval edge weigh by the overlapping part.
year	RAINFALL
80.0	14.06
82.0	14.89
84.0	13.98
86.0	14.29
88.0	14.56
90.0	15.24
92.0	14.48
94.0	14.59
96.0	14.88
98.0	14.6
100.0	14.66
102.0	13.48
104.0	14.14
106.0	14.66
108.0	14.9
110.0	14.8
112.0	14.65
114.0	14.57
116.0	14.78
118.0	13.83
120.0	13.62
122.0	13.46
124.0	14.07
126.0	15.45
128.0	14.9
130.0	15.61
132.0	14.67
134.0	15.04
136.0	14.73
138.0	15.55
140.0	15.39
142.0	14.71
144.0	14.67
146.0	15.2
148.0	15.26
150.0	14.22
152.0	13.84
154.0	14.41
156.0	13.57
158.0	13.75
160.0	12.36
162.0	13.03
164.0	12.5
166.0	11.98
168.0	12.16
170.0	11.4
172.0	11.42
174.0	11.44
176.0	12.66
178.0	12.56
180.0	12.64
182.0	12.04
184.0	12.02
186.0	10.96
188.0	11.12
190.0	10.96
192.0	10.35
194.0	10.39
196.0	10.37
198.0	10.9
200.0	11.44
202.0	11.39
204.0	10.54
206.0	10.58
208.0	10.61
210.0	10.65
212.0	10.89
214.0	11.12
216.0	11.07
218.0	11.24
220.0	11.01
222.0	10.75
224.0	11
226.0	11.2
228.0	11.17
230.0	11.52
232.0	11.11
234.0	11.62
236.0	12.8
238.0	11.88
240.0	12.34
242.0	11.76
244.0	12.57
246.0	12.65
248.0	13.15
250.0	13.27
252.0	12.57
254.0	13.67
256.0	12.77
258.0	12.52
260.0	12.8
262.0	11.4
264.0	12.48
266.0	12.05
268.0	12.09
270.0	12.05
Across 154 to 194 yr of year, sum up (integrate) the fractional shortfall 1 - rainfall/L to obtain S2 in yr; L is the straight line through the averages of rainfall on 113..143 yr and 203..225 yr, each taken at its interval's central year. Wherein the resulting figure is 1.9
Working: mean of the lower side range 14.7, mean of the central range 12.1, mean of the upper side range 10.9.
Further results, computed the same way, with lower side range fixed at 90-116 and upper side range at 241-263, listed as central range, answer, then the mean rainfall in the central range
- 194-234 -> 6.6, 11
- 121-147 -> -1.3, 14.9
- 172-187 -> 1.7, 12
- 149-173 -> 1.6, 12.9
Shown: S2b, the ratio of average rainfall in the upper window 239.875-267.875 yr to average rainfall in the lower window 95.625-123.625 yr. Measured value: 0.9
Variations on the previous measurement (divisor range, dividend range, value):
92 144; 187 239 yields 0.76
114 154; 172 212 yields 0.77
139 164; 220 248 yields 0.83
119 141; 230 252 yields 0.83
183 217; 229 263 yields 1.14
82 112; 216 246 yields 0.80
